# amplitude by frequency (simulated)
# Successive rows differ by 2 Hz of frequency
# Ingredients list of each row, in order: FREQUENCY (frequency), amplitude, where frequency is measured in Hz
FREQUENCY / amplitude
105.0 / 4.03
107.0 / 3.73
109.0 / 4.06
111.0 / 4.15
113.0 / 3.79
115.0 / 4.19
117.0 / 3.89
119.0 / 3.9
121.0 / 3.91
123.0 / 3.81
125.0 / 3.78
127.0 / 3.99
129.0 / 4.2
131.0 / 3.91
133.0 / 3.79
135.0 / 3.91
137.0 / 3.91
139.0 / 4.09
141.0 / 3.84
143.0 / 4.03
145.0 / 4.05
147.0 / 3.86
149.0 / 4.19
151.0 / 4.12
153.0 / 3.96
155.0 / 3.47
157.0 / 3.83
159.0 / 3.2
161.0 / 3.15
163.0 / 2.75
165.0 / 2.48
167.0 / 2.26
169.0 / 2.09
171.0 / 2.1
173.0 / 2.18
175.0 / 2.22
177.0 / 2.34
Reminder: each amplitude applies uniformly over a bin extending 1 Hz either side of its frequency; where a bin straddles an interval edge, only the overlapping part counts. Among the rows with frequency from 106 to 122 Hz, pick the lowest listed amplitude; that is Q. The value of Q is 3.73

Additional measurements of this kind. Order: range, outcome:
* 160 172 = 2.09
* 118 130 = 3.78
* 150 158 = 3.47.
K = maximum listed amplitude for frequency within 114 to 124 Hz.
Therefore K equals 4.19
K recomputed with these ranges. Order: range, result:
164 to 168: 2.48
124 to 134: 4.2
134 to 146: 4.09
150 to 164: 4.12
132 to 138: 3.91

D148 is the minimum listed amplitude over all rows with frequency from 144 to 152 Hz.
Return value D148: 3.86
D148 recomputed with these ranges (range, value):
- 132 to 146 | 3.79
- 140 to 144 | 3.84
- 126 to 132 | 3.91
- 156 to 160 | 3.2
